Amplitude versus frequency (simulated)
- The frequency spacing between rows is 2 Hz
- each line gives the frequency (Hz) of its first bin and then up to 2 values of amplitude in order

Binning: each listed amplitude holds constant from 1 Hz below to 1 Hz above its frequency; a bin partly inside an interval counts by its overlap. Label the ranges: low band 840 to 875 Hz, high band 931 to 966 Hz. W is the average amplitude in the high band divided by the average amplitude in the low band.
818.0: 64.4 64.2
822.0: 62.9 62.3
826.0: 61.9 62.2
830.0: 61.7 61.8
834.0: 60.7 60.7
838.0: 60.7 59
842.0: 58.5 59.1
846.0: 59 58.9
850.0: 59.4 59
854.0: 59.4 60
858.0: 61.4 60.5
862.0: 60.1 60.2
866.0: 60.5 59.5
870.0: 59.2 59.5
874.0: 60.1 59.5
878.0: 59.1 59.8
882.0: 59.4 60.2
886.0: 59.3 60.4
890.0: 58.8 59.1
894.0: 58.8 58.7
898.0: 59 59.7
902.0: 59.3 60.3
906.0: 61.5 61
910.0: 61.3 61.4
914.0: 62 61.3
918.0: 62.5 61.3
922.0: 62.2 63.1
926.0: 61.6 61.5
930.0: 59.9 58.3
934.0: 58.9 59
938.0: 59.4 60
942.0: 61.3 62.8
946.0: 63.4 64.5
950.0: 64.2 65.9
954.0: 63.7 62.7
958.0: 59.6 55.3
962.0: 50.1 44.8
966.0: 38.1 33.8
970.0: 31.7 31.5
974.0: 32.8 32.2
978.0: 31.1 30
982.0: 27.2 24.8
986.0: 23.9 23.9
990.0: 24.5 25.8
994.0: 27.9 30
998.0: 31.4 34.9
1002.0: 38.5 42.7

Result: 0.99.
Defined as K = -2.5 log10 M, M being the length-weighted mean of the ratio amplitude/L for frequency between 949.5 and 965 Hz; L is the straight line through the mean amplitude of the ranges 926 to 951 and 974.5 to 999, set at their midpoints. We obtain -0.20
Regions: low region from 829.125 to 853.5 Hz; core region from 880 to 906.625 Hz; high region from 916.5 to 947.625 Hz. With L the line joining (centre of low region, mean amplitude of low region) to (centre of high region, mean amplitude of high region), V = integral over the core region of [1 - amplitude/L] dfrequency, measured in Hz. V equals 0.4 Hz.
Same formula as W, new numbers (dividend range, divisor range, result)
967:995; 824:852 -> 0.48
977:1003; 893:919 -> 0.48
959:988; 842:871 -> 0.58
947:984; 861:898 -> 0.75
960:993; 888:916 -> 0.54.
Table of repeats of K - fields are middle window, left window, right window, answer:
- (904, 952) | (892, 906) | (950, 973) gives -0.126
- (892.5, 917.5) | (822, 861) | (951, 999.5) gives -0.215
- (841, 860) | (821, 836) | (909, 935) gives 0.040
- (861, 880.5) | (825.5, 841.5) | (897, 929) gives 0.024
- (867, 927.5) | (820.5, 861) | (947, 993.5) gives -0.166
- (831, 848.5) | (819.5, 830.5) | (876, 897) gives 0.034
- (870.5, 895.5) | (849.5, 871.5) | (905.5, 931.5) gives 0.019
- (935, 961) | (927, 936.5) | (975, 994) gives -0.247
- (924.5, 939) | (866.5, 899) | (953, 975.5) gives -0.173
